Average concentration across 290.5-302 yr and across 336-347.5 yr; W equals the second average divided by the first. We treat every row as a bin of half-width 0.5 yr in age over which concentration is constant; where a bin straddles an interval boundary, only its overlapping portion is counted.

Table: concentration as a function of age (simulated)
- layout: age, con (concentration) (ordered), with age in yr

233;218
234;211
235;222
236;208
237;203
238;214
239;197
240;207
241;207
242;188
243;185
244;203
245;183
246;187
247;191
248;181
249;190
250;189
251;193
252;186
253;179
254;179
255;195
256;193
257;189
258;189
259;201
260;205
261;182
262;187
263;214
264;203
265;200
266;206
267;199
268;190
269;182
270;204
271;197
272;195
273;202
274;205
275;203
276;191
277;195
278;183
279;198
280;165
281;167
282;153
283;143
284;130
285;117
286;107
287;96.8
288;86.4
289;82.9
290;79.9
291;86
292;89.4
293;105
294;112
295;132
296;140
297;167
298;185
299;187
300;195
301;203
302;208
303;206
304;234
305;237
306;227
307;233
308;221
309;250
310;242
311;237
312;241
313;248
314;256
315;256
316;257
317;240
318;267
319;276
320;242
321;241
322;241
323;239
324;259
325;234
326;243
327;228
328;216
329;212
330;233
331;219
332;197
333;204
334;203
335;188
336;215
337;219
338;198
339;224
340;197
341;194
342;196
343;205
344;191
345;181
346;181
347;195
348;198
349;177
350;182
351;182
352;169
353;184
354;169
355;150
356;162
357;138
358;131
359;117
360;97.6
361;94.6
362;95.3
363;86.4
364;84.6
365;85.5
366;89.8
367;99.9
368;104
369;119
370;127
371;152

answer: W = 1.34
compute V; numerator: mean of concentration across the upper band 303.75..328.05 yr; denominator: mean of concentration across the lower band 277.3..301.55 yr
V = 1.8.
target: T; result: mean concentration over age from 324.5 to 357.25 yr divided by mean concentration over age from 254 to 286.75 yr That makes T 1.07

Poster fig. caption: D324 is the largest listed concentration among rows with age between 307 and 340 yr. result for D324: 276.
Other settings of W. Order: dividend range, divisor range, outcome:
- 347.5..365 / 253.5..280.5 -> 0.72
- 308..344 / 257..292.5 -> 1.37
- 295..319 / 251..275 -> 1.14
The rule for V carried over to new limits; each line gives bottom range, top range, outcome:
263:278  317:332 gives 1.20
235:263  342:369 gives 0.75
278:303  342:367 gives 1.05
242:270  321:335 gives 1.17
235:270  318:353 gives 1.09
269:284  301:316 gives 1.28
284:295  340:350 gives 1.92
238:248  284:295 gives 0.51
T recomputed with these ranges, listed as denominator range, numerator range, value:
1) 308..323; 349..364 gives 0.56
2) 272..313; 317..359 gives 1.18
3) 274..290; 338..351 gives 1.31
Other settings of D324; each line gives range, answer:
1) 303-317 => 257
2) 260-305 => 237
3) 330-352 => 233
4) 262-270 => 214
